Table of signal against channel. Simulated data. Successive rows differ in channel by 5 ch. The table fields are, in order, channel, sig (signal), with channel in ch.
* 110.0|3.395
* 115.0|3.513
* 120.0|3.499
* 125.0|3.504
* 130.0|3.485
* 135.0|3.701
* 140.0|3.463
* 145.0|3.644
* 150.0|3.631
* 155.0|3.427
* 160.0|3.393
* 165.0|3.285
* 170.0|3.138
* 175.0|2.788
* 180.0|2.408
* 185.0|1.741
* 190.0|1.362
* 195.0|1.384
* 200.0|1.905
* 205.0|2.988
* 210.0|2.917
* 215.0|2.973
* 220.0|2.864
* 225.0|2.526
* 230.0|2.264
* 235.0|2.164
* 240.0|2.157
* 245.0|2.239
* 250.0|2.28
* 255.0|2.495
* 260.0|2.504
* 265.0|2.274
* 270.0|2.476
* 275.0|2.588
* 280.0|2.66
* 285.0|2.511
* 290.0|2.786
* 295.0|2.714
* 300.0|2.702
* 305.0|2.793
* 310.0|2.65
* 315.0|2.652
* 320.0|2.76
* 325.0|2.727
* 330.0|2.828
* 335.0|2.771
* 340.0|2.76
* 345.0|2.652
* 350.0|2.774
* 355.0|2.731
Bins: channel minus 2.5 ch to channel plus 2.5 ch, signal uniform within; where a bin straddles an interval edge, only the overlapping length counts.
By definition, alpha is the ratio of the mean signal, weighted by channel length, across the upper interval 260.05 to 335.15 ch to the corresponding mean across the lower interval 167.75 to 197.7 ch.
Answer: 1.25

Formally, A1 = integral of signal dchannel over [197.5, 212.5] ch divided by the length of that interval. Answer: 2.6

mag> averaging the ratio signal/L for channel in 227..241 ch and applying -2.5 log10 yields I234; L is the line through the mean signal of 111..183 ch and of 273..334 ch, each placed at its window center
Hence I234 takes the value 0.33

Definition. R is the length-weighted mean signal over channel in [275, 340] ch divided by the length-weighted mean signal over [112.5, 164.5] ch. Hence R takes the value 0.77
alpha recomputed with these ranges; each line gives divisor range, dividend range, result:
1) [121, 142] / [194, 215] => 0.69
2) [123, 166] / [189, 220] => 0.67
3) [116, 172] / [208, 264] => 0.71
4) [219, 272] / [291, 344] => 1.15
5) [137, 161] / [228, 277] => 0.66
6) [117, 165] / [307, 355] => 0.78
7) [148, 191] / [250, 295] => 0.89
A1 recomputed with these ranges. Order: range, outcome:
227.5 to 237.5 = 2.21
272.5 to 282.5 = 2.62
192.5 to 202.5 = 1.64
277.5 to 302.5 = 2.67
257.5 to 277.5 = 2.46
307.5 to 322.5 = 2.69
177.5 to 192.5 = 1.84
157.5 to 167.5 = 3.34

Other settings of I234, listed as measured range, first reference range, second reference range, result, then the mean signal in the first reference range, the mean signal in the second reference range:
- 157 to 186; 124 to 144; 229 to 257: 0.096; 3.55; 2.26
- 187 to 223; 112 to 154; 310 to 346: 0.354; 3.55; 2.73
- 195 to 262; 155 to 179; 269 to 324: 0.192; 3.13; 2.67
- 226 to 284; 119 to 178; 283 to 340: 0.234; 3.4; 2.72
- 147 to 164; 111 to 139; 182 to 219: -0.160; 3.53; 2.21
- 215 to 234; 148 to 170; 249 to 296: 0.129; 3.4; 2.53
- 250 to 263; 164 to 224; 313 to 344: 0.062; 2.46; 2.75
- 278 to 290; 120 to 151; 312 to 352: 0.123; 3.56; 2.74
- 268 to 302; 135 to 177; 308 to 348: 0.099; 3.37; 2.73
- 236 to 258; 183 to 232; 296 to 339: 0.077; 2.3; 2.74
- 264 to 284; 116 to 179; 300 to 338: 0.157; 3.39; 2.74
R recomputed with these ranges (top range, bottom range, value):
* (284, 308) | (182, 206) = 1.49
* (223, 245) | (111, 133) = 0.65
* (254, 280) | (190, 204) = 1.43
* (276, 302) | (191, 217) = 1.13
